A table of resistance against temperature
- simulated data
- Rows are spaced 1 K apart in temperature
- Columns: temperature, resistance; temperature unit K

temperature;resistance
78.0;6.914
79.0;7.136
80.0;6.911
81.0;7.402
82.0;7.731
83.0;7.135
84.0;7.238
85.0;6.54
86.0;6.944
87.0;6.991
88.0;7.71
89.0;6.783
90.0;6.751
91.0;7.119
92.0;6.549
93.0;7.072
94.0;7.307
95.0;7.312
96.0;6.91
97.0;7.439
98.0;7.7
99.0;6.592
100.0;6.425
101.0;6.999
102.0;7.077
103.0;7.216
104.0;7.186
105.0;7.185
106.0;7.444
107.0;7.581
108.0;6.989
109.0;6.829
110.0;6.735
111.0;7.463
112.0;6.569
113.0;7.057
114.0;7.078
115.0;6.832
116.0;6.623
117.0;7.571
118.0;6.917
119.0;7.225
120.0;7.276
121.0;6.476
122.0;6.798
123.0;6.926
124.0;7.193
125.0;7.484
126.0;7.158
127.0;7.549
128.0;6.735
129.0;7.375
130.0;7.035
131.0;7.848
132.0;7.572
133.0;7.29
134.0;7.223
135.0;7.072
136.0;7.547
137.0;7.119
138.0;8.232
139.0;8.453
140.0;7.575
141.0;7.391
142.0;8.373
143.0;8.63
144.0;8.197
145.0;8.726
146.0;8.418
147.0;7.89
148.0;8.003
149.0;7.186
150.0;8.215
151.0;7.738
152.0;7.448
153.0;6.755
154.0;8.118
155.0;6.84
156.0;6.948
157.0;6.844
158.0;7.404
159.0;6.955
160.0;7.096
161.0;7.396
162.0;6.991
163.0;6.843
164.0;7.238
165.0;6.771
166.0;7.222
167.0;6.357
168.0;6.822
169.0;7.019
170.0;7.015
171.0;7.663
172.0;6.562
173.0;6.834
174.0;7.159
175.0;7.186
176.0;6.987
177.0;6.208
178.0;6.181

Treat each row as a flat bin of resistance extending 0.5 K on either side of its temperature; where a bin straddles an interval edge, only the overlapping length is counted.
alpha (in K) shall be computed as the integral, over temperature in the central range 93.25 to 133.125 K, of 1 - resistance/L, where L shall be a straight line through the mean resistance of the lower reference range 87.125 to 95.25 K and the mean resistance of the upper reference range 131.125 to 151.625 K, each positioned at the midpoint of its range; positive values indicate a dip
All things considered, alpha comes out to 1.5 K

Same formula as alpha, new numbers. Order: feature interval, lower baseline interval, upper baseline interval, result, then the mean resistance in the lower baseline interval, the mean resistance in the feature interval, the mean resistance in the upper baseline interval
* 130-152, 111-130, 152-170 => -2.4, 7.06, 7.82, 7.05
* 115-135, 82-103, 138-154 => 1.1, 7.05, 7.16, 7.95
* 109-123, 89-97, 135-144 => 0.9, 7.02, 6.96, 7.88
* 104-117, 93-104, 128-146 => 0.4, 7.1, 7.06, 7.74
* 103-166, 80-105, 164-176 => -2.9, 7.09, 7.35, 6.98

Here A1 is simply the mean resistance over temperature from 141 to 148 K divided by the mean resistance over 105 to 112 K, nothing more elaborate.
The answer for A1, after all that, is 1.2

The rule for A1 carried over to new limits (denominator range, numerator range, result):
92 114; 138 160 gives 1.09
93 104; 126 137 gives 1.03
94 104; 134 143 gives 1.09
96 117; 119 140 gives 1.04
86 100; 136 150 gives 1.13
